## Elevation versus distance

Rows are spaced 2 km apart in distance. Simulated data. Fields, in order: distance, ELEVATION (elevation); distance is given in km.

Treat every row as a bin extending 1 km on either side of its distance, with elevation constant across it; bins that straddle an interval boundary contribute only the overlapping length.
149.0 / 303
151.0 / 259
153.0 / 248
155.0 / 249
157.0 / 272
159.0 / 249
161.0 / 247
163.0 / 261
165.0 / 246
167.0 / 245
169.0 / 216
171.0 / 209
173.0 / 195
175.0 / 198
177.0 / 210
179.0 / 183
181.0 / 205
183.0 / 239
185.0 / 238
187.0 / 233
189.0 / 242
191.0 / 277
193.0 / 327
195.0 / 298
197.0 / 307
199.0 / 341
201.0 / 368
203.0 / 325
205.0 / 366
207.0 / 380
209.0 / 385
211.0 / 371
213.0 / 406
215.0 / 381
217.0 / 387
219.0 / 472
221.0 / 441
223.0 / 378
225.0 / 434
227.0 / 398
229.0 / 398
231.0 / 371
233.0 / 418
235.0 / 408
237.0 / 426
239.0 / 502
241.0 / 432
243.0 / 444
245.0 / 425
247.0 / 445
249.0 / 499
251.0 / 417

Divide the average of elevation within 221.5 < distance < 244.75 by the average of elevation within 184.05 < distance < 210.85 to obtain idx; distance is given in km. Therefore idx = 1.33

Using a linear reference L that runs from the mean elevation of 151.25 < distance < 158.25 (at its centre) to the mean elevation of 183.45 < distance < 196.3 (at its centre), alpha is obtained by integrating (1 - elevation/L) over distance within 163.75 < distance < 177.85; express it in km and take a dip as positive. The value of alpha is 2.4 km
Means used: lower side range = 256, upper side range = 269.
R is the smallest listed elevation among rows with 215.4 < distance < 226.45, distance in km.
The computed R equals 378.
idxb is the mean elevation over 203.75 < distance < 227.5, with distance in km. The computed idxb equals 399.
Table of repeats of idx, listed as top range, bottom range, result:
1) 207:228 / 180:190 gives 1.75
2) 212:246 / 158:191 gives 1.84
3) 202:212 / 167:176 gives 1.75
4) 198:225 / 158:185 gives 1.73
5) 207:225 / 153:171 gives 1.64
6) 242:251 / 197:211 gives 1.26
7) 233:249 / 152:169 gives 1.77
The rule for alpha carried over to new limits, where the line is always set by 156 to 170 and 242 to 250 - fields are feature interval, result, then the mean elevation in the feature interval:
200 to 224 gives -1.23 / 388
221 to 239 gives 0.10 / 411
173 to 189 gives 4.23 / 216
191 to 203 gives 0.31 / 324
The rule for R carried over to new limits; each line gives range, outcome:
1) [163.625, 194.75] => 183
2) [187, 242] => 233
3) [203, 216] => 325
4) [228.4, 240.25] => 371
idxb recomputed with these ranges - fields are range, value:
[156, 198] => 243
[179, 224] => 331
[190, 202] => 320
